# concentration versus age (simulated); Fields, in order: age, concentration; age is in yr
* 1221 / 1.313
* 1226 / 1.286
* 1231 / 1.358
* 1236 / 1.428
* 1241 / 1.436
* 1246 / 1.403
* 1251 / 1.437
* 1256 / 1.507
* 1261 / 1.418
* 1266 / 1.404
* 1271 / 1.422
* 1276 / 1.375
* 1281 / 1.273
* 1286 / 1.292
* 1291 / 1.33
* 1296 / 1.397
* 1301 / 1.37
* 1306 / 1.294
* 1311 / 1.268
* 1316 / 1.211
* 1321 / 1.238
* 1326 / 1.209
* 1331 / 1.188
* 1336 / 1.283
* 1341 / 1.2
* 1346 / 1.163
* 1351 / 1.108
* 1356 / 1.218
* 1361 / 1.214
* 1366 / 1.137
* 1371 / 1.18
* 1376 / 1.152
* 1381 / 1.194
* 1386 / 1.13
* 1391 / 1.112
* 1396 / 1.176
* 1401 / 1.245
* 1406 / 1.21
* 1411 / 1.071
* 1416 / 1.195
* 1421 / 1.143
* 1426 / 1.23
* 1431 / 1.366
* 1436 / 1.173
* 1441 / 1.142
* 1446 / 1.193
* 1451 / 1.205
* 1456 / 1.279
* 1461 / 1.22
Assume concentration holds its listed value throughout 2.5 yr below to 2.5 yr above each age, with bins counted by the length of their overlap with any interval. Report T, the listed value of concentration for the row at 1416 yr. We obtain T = 1.195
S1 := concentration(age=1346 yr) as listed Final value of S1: 1.163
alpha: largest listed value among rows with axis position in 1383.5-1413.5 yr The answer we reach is 1.245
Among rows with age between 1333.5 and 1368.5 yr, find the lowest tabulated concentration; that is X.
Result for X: 1.108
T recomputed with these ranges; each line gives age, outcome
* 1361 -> 1.214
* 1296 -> 1.397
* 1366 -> 1.137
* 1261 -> 1.418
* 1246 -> 1.403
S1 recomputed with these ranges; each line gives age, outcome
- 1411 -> 1.071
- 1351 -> 1.108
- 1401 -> 1.245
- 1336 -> 1.283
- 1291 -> 1.33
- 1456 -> 1.279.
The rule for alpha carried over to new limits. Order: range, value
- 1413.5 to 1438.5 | 1.366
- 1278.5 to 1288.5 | 1.292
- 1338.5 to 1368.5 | 1.218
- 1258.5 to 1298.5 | 1.422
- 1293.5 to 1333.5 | 1.397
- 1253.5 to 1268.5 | 1.507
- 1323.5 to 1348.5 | 1.283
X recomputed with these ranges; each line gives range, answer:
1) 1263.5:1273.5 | 1.404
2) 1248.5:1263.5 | 1.418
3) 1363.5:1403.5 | 1.112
